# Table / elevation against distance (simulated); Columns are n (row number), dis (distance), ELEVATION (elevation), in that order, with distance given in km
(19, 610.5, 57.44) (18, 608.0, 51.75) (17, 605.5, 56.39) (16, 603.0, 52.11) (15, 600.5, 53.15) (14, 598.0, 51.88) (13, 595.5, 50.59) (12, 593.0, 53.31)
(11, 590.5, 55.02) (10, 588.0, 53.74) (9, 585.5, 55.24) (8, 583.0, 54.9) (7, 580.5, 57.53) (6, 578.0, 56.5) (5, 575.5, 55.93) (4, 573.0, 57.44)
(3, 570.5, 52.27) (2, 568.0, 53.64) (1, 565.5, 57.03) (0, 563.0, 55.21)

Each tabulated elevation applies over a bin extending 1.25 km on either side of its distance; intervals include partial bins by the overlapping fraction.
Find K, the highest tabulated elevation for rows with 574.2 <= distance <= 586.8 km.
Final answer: 57.53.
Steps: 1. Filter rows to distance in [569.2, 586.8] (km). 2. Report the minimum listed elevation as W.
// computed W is 52.27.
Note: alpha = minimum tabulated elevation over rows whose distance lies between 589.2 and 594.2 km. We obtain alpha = 53.31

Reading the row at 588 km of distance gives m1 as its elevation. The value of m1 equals 53.74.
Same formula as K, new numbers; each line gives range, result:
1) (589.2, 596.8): 55.02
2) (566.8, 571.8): 53.64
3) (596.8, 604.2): 53.15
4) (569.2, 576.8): 57.44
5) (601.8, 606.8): 56.39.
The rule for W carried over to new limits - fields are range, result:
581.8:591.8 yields 53.74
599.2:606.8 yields 52.11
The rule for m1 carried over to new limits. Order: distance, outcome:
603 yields 52.11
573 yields 57.44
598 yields 51.88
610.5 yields 57.44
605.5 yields 56.39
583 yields 54.9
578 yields 56.5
